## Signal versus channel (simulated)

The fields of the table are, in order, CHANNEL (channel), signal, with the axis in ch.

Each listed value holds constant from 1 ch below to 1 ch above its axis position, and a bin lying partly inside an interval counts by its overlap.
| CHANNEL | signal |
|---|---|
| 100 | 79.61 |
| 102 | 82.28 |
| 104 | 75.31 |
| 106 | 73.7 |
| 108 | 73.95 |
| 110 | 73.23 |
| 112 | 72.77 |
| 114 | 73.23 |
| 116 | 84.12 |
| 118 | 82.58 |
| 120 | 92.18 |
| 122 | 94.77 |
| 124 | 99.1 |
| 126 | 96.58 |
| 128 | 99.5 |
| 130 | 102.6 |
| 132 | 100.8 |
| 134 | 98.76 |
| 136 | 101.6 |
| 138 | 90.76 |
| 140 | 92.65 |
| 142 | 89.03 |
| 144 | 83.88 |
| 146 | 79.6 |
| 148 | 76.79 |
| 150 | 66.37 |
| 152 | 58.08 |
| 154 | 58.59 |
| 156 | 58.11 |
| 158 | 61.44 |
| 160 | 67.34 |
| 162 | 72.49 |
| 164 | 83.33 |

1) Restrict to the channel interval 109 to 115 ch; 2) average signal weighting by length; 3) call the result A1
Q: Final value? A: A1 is 73.1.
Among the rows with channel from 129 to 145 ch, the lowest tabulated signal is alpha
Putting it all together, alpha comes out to 83.88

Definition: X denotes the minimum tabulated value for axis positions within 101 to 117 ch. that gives 72.77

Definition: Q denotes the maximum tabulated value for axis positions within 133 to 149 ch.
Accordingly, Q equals 101.6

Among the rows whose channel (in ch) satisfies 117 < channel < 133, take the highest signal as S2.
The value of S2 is 102.6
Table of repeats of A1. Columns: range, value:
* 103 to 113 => 73.8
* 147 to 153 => 67.1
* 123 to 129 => 98.4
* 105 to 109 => 73.8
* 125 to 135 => 99.6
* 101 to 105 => 78.8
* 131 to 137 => 100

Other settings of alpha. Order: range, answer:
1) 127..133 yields 99.5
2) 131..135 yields 98.76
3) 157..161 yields 61.44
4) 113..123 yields 73.23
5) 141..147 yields 79.6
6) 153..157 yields 58.11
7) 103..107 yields 73.7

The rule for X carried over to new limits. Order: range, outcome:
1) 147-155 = 58.08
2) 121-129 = 94.77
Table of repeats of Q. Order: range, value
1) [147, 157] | 76.79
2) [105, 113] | 73.95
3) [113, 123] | 94.77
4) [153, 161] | 67.34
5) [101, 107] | 82.28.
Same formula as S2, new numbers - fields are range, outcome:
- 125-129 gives 99.5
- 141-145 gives 89.03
